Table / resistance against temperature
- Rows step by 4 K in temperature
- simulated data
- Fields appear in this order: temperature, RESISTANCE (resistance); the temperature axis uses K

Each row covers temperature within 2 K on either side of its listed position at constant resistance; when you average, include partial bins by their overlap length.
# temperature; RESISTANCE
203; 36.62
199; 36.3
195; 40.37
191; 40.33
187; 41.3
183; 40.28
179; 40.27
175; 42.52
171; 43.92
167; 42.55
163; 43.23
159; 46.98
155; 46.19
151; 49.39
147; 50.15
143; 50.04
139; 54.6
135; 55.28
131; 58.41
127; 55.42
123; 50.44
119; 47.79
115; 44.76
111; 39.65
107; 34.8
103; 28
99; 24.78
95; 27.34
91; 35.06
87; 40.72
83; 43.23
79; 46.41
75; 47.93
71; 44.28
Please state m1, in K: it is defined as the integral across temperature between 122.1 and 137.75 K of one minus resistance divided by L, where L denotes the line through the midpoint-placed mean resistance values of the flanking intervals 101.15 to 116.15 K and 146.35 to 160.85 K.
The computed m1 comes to -5.0 K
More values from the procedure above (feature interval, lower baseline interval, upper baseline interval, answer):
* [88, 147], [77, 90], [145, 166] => 1.9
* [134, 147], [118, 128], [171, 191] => -1.2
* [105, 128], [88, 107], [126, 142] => -0.8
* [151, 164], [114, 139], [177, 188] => -0.1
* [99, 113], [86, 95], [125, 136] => 3.5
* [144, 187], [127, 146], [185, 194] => 2.2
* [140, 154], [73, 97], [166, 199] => -3.2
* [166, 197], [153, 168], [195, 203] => -0.5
